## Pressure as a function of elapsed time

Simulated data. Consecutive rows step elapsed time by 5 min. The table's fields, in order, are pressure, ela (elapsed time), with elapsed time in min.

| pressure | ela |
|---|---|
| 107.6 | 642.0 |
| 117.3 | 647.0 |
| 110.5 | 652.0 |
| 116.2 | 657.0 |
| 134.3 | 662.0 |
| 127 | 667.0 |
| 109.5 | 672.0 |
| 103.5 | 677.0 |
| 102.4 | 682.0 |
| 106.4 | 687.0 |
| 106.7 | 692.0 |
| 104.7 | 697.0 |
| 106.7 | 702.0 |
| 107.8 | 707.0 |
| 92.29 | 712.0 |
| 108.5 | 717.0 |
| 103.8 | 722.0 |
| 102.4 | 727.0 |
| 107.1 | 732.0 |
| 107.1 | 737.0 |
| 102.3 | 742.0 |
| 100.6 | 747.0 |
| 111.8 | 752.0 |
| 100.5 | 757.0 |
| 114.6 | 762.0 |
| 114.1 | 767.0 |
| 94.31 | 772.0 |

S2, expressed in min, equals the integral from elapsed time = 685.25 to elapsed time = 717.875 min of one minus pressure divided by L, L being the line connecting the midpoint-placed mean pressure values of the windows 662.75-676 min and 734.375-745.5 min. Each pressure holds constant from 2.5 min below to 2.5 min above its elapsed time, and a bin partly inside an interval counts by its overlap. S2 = 2.2 min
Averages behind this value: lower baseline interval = 119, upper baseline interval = 104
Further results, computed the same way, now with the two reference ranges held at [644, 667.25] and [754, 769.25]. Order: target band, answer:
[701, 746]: 3.75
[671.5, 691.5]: 2.12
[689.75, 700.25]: 0.95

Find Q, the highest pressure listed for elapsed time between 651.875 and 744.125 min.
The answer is 134.3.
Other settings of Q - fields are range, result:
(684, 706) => 106.7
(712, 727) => 108.5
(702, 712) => 107.8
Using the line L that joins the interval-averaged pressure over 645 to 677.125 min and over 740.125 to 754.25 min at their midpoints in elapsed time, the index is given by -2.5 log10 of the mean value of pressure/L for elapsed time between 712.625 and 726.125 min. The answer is 0.05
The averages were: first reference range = 118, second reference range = 105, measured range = 104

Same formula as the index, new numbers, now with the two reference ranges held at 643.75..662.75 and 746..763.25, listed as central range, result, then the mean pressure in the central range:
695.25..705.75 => 0.066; 106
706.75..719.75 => 0.095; 102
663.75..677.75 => 0.002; 116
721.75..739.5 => 0.042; 105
